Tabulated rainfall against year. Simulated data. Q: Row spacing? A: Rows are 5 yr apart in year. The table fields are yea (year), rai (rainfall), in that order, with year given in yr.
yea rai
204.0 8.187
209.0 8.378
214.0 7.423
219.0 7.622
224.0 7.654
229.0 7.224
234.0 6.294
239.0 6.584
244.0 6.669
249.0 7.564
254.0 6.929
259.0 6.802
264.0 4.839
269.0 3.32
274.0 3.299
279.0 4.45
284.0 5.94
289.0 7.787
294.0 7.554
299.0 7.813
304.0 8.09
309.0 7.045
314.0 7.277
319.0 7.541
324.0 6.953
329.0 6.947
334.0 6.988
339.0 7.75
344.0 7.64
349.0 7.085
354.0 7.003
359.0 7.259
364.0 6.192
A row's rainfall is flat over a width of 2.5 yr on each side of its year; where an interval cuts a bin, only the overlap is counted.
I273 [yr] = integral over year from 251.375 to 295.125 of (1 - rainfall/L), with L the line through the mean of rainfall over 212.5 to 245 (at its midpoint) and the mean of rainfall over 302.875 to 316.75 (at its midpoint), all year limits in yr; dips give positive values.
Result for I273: 10.0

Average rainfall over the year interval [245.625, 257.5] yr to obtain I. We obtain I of 7.17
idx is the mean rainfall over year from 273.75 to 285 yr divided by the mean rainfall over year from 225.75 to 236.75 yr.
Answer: 0.68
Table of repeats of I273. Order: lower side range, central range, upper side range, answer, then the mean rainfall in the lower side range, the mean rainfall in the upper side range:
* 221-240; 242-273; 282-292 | 4.8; 6.99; 6.94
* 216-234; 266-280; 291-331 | 7.1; 7.33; 7.41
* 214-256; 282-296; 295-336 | 0.3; 7.09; 7.34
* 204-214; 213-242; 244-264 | 1.7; 8.09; 6.76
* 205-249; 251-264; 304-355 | 1.4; 7.28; 7.27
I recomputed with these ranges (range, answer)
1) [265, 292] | 5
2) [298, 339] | 7.34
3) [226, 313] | 6.39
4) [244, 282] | 5.41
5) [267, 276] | 3.31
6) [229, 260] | 6.84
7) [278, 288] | 5.7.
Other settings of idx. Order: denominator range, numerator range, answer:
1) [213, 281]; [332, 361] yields 1.18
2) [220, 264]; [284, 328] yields 1.08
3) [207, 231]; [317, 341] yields 0.94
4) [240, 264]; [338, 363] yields 1.08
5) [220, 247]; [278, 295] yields 0.94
